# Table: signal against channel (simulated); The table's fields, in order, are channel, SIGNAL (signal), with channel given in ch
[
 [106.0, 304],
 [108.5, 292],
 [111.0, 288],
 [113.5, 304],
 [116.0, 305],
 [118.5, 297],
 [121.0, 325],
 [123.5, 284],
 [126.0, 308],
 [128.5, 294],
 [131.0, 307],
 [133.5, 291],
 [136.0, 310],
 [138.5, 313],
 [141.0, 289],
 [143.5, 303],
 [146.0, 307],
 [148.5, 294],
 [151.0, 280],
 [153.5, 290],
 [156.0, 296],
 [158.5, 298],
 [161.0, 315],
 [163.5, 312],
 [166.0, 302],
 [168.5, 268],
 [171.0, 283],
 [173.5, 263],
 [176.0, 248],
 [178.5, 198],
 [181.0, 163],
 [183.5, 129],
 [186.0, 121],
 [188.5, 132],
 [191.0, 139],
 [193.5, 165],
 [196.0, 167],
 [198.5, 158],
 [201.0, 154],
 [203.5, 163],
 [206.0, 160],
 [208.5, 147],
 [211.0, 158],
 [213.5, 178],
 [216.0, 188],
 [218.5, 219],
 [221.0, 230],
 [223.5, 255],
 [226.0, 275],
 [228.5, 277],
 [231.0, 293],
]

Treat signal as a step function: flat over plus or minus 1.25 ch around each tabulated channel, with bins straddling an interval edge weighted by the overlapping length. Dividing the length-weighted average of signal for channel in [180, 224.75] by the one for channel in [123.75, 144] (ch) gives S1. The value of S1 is 0.56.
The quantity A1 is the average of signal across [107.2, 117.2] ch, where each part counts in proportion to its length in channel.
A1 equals 297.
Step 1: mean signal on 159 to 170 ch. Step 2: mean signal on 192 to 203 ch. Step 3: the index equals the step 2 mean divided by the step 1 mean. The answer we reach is 0.5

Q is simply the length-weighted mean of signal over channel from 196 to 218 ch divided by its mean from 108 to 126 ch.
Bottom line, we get 0.6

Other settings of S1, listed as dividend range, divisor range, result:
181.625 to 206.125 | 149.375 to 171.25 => 0.51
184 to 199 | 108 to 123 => 0.48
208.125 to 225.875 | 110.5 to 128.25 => 0.68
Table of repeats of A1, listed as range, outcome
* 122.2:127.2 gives 296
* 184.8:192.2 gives 131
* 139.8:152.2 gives 295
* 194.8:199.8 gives 162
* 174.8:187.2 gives 172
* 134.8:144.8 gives 304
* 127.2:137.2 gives 300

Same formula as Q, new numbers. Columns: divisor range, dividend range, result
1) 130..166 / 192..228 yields 0.63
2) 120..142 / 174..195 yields 0.55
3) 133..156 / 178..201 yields 0.51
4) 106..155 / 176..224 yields 0.57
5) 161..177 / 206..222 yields 0.65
